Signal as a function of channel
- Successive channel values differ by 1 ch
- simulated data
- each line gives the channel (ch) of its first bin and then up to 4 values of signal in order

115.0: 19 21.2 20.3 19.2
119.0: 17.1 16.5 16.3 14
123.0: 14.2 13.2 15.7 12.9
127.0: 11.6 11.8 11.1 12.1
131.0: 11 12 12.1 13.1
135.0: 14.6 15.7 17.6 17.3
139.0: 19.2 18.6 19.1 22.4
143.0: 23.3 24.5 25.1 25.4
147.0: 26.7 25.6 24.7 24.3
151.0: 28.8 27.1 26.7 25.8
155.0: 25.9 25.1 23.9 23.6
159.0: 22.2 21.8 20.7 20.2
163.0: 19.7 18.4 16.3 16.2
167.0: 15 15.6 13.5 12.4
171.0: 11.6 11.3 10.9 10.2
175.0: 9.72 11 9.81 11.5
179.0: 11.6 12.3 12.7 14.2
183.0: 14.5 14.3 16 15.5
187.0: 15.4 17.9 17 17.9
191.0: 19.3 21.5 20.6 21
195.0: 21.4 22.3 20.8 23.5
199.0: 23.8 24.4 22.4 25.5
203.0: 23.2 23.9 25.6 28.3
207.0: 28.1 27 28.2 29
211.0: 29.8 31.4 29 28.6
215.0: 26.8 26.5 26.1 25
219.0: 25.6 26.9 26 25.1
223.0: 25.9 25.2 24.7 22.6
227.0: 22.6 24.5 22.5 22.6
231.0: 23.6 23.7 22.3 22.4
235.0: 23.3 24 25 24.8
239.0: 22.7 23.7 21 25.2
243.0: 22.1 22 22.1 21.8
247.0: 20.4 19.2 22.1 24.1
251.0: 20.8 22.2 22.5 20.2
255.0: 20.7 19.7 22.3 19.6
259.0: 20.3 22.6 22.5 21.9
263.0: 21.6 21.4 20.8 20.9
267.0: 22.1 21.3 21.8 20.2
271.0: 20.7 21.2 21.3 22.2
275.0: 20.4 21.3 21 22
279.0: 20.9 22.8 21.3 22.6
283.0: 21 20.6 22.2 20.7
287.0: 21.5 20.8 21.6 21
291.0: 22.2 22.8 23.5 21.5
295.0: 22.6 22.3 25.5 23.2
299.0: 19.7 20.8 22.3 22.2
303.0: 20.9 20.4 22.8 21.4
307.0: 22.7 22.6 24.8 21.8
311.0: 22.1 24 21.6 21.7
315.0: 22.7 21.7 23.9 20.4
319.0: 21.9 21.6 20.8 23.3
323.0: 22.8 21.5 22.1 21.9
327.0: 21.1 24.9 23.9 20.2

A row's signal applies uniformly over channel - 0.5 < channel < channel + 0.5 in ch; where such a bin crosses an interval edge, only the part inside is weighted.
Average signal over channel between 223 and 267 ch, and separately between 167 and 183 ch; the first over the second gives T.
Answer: 1.9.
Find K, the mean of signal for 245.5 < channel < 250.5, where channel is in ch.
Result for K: 21.5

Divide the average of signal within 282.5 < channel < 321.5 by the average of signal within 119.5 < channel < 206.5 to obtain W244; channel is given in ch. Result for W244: 1.20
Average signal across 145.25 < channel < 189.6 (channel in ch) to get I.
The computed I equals 18.1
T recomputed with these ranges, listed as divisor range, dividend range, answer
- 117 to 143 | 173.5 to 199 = 1.05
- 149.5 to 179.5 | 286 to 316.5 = 1.23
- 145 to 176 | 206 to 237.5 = 1.29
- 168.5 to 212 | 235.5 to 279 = 1.16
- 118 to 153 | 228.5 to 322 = 1.21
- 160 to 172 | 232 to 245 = 1.42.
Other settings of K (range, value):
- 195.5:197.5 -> 21.6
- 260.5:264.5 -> 21.9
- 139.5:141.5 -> 18.9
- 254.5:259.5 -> 20.5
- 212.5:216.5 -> 27.7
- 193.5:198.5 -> 21.8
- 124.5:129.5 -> 12.6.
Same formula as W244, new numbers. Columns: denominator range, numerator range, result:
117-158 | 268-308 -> 1.14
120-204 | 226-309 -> 1.21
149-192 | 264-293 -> 1.23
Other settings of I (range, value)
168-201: 16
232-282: 21.8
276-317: 22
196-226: 26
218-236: 24.1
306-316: 22.6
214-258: 23.3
